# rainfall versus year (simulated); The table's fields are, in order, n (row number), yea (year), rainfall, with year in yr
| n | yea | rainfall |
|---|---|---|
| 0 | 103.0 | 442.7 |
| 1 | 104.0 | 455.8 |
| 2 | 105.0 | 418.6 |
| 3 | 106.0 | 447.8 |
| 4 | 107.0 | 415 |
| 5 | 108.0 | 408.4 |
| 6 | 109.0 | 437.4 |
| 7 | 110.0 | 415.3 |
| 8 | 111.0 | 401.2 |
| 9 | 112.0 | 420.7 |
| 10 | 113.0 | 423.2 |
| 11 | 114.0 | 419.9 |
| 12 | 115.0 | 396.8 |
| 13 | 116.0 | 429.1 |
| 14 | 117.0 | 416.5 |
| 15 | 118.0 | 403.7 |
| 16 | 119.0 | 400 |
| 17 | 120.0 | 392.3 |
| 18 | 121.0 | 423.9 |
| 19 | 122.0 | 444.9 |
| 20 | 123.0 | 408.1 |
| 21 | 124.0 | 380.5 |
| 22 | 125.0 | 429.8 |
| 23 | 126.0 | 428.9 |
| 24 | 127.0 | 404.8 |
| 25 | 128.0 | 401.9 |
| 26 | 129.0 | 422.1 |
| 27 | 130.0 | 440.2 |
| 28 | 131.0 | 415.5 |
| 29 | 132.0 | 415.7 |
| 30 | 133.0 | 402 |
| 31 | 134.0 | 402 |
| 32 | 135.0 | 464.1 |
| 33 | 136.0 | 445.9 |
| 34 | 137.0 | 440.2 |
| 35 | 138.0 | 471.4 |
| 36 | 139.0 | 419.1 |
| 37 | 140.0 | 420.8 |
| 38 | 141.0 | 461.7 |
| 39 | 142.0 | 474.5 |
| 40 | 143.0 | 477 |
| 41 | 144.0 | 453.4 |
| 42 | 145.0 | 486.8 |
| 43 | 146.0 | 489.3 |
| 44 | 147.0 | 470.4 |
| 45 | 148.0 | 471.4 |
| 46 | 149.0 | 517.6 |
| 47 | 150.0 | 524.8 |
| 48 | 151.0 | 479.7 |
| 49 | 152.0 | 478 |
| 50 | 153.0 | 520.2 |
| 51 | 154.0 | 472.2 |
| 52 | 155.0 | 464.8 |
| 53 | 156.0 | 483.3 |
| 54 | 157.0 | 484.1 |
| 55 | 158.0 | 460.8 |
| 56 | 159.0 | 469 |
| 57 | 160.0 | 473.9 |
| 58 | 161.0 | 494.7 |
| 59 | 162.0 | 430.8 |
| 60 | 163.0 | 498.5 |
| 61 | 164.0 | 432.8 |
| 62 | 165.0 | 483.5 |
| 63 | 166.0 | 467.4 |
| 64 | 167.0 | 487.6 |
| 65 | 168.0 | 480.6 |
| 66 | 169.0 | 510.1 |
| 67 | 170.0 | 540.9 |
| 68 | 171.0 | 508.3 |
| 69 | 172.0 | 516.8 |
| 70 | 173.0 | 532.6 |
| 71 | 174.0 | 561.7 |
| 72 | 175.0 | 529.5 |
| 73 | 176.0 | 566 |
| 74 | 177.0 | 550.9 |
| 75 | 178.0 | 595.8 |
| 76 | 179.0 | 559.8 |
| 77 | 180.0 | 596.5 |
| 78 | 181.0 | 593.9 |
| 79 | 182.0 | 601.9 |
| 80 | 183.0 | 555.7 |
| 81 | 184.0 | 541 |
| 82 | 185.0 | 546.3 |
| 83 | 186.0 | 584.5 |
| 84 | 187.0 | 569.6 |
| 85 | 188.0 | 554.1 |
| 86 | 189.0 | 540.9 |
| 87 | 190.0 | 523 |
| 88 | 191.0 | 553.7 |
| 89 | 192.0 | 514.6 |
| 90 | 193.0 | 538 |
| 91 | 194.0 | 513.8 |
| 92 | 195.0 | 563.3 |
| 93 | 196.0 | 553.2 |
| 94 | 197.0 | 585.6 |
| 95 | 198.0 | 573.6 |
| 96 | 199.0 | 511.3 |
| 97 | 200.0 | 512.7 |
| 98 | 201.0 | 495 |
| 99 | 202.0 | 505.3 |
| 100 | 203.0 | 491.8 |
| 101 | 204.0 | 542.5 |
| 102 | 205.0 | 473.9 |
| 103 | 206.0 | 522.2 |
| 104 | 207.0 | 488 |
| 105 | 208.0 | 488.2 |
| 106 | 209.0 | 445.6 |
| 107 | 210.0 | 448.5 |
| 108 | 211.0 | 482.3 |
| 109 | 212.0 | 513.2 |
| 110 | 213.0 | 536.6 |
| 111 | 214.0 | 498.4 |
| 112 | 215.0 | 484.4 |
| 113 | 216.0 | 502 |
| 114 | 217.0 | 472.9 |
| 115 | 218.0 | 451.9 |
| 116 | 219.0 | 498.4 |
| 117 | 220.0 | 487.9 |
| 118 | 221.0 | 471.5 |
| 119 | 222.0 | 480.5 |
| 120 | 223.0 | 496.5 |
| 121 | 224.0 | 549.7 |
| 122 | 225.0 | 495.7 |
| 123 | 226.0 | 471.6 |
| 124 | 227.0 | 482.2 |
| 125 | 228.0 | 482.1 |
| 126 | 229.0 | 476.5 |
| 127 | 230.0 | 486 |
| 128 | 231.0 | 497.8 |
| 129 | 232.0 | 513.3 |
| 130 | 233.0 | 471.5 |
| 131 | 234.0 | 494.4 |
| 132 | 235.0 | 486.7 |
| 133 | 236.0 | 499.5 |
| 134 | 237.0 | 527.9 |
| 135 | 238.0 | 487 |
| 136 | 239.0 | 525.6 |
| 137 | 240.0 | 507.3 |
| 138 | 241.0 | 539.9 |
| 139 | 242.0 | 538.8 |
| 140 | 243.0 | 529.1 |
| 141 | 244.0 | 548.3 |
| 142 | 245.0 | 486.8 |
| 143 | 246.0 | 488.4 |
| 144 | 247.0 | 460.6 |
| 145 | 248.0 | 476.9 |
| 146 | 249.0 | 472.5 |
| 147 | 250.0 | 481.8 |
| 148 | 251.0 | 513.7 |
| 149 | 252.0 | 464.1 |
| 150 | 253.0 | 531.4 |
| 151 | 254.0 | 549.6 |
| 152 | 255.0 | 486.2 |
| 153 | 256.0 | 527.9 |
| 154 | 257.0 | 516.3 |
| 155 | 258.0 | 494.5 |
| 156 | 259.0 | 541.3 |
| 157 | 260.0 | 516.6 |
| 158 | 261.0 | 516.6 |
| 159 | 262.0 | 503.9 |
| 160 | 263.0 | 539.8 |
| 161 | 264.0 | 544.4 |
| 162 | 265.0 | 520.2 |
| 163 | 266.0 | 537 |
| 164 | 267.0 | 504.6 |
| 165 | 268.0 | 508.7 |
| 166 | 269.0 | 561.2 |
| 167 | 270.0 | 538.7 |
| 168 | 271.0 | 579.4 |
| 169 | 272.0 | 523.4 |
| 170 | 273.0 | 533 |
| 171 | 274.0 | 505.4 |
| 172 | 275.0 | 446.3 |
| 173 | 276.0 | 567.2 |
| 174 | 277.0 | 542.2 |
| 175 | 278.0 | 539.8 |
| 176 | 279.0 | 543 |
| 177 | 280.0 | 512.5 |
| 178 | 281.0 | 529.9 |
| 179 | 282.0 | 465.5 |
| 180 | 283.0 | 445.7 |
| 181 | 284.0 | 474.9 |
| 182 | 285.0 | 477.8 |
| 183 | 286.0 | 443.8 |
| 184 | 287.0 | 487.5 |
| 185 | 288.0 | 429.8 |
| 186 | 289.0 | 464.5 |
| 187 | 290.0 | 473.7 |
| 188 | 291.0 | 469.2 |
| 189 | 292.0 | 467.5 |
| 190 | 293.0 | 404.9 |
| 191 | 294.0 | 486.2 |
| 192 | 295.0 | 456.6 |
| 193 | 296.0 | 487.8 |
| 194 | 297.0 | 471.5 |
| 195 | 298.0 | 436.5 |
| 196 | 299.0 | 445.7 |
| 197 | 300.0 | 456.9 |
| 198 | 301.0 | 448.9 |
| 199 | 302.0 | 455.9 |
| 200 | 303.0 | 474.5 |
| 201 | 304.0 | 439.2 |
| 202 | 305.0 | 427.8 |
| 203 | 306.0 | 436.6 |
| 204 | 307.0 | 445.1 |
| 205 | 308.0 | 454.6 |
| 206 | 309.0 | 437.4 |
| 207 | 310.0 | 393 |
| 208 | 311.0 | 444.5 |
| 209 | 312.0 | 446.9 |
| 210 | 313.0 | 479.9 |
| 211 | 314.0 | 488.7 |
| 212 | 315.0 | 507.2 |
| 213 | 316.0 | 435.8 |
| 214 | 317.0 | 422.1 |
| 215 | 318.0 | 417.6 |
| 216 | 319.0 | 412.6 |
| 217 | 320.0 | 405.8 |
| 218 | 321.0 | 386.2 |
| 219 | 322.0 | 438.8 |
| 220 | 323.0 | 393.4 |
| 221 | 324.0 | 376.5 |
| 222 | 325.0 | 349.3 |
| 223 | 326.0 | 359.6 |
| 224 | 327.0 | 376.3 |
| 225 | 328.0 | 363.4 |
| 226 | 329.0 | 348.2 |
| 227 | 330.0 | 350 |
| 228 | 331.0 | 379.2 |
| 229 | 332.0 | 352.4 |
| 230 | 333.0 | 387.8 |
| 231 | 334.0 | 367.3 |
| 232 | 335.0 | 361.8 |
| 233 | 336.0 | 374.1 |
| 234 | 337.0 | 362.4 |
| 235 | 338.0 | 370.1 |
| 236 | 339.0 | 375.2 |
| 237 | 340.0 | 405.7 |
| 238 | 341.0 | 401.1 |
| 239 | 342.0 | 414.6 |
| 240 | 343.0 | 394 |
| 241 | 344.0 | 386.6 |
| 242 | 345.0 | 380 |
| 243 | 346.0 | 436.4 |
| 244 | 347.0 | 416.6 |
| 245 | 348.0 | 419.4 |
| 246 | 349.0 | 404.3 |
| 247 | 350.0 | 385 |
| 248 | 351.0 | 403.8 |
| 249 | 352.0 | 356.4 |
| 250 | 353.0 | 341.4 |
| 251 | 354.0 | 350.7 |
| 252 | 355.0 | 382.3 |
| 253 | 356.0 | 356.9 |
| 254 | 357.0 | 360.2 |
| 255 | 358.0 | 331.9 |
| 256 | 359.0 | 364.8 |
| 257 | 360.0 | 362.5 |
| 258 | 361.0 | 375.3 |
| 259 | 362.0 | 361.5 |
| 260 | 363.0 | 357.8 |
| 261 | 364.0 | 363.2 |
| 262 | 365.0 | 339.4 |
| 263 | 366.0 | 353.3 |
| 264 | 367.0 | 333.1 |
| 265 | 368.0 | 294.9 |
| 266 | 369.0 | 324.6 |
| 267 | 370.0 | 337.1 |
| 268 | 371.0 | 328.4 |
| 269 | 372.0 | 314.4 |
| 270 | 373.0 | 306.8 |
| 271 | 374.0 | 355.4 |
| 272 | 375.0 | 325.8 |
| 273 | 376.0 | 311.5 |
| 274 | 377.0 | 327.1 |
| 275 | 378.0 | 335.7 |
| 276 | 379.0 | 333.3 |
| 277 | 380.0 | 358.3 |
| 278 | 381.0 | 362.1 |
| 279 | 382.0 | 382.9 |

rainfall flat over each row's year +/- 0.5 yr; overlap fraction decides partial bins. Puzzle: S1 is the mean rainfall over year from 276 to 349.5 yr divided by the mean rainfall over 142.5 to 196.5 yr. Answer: 0.8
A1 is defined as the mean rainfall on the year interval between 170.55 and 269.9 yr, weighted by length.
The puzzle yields 517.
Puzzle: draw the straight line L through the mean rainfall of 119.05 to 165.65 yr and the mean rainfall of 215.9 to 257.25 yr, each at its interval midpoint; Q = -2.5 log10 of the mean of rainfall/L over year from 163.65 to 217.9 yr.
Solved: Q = -0.106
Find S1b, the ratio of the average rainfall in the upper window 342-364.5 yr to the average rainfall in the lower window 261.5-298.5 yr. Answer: 0.76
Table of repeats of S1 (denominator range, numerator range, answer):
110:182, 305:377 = 0.82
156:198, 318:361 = 0.72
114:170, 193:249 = 1.11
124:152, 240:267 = 1.14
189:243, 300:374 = 0.77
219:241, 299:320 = 0.90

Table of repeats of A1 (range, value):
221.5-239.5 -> 496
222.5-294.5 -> 503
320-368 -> 374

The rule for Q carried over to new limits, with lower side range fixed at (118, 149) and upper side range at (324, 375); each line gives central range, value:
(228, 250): -0.238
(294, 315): -0.192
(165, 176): -0.210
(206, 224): -0.191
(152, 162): -0.118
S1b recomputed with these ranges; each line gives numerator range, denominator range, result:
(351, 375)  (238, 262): 0.68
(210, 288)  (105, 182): 1.09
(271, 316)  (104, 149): 1.10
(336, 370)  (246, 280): 0.72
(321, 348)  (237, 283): 0.74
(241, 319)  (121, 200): 0.99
